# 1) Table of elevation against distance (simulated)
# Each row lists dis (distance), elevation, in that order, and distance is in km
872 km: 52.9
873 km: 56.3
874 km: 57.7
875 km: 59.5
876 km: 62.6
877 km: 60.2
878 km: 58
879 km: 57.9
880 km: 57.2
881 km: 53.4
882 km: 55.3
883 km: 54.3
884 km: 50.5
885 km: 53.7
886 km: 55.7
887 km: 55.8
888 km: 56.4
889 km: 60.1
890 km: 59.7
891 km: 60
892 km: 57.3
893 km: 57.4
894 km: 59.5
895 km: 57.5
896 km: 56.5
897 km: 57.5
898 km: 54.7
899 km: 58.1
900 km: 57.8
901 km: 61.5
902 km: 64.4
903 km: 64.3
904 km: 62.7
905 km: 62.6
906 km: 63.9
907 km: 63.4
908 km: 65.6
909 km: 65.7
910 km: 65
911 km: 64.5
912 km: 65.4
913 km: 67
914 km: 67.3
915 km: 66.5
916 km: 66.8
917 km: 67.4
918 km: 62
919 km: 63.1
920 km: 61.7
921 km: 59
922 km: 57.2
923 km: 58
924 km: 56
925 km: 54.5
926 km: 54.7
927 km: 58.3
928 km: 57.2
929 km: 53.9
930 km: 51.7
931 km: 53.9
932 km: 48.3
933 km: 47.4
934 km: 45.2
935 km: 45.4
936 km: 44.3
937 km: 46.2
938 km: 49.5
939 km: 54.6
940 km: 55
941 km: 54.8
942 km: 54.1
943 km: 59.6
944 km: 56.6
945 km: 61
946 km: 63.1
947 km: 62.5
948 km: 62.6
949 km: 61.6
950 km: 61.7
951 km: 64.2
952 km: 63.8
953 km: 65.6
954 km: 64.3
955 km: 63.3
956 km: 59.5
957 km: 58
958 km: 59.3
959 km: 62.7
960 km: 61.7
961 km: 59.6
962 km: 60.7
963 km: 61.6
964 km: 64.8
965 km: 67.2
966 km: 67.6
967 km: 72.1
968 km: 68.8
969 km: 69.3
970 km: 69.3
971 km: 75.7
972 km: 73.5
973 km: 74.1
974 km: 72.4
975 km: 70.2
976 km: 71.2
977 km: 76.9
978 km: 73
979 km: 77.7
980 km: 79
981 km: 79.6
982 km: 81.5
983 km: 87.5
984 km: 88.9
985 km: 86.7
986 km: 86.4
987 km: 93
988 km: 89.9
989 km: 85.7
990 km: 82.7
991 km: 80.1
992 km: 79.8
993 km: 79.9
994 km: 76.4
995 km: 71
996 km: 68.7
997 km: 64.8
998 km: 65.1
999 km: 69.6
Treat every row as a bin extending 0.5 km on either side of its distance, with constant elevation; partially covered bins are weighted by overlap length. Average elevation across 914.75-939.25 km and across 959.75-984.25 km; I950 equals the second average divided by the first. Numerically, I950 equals 1.31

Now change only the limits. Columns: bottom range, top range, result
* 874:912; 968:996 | 1.33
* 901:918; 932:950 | 0.84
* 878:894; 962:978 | 1.24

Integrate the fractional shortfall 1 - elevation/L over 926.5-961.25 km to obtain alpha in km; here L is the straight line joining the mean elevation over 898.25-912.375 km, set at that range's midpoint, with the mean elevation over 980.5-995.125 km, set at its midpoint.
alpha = 7.6 km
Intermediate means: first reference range 63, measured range 56.9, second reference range 83.6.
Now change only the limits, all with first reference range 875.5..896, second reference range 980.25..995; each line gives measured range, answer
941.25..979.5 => 5.6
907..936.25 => 3.3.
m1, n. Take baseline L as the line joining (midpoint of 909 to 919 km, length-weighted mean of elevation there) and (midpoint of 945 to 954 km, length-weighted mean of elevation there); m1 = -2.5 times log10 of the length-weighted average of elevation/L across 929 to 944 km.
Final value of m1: 0.25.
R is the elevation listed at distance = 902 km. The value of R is 64.4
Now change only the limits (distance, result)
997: 64.8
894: 59.5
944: 56.6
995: 71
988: 89.9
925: 54.5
